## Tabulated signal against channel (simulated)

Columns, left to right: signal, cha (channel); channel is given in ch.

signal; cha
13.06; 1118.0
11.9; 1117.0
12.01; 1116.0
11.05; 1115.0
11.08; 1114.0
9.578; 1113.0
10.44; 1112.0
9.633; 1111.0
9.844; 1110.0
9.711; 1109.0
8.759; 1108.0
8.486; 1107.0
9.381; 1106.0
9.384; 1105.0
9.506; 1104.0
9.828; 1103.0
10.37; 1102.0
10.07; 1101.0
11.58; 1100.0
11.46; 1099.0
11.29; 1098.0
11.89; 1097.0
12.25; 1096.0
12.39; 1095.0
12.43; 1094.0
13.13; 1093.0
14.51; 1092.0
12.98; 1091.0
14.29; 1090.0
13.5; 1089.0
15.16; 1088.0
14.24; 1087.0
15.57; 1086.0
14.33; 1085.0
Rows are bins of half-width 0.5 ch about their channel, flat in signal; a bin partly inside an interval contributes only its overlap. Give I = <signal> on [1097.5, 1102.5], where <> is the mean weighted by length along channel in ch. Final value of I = 11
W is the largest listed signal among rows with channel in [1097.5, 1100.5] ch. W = 11.58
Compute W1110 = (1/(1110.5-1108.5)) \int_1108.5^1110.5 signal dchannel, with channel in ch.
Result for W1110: 9.78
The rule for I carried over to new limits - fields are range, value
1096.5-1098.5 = 11.6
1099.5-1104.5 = 10.3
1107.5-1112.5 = 9.68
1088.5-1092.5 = 13.8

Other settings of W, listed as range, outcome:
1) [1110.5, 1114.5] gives 11.08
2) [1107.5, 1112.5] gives 10.44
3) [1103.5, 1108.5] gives 9.506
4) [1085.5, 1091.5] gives 15.57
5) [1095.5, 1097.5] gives 12.25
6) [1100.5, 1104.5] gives 10.37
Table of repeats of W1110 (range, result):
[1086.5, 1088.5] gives 14.7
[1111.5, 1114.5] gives 10.4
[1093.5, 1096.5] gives 12.4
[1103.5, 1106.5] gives 9.42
